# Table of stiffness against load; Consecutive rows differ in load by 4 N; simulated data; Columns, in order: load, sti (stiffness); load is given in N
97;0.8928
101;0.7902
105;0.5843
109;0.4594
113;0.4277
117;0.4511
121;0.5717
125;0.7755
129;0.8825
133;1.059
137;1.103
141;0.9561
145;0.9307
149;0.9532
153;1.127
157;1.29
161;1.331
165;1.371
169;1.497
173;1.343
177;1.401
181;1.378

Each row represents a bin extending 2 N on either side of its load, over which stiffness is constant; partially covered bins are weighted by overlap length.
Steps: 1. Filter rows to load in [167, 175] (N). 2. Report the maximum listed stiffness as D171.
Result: 1.497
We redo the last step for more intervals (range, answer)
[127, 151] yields 1.103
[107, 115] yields 0.4594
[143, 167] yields 1.371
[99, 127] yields 0.7902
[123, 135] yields 1.059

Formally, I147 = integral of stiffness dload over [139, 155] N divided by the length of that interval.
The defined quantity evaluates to 0.992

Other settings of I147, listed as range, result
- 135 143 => 1.03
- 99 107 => 0.687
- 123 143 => 0.955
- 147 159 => 1.12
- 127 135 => 0.971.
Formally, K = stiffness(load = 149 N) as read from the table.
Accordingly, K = 0.9532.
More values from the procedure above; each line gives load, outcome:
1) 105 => 0.5843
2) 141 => 0.9561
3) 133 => 1.059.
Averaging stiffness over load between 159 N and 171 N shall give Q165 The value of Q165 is 1.4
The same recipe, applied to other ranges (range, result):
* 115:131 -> 0.67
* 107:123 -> 0.477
